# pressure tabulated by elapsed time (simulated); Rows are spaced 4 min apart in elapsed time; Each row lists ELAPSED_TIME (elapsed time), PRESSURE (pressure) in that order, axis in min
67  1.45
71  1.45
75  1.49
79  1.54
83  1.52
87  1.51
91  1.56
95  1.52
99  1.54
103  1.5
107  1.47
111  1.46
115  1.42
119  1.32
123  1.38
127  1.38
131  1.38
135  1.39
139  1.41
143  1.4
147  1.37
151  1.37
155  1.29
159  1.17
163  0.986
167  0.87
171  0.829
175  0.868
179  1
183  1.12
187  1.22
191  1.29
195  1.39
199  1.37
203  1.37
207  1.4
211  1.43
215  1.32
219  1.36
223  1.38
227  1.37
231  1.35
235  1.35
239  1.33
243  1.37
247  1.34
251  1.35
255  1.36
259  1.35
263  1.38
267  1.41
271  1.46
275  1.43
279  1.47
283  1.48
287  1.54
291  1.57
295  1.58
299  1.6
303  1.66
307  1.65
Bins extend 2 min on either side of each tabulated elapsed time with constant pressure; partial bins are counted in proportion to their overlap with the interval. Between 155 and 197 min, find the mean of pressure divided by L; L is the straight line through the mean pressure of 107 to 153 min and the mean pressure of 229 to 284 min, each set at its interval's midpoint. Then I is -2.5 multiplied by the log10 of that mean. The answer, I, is 0.27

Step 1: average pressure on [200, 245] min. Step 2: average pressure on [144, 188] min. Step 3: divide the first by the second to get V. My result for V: 1.24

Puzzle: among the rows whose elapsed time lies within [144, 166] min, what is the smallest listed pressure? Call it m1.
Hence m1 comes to 0.986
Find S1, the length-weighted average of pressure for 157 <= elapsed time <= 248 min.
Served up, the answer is 1.24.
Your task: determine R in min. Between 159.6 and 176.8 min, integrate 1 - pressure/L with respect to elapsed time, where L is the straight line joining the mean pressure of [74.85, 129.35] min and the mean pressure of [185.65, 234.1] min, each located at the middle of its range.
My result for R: 6.0 min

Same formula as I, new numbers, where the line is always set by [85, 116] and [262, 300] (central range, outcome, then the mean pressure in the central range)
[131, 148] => 0.08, 1.39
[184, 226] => 0.11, 1.35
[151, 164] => 0.24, 1.2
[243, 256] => 0.11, 1.35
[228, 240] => 0.11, 1.35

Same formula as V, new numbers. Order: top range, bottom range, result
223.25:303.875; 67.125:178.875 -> 1.07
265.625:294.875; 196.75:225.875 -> 1.08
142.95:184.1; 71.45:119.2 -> 0.74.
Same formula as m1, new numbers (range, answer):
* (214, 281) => 1.32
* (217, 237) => 1.35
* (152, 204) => 0.829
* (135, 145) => 1.39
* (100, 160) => 1.17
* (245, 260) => 1.34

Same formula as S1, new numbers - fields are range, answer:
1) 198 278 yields 1.38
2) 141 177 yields 1.13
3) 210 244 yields 1.36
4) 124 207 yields 1.23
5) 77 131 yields 1.47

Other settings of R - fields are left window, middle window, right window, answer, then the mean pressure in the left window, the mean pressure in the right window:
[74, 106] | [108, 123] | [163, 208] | 0.20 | 1.52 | 1.14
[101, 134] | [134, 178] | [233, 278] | 7.37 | 1.41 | 1.38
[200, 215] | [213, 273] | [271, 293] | 3.05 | 1.39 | 1.49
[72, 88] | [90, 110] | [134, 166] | -0.93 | 1.51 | 1.28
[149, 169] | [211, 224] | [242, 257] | -0.87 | 1.14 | 1.35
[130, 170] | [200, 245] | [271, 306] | 1.10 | 1.25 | 1.54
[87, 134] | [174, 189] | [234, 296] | 3.89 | 1.45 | 1.42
